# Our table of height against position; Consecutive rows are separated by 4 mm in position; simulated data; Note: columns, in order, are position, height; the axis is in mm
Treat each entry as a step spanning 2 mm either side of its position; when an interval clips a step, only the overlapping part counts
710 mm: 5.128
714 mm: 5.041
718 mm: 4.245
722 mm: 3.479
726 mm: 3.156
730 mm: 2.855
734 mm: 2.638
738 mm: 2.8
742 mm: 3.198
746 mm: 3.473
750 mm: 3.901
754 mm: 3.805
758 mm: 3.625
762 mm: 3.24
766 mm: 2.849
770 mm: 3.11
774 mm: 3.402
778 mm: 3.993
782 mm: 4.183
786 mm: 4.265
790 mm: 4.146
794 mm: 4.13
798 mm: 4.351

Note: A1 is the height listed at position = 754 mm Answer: 3.805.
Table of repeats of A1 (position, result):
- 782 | 4.183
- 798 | 4.351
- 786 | 4.265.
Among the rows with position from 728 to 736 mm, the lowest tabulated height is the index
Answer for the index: 2.638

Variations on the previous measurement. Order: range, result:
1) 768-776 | 3.11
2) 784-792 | 4.146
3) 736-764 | 2.8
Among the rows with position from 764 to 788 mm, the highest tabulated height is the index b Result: 4.265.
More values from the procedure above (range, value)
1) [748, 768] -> 3.901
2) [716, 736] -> 4.245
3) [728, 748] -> 3.473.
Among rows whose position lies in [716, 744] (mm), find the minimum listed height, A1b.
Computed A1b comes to 2.638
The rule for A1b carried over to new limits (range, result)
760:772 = 2.849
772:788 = 3.402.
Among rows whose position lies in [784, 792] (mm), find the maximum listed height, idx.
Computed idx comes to 4.265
